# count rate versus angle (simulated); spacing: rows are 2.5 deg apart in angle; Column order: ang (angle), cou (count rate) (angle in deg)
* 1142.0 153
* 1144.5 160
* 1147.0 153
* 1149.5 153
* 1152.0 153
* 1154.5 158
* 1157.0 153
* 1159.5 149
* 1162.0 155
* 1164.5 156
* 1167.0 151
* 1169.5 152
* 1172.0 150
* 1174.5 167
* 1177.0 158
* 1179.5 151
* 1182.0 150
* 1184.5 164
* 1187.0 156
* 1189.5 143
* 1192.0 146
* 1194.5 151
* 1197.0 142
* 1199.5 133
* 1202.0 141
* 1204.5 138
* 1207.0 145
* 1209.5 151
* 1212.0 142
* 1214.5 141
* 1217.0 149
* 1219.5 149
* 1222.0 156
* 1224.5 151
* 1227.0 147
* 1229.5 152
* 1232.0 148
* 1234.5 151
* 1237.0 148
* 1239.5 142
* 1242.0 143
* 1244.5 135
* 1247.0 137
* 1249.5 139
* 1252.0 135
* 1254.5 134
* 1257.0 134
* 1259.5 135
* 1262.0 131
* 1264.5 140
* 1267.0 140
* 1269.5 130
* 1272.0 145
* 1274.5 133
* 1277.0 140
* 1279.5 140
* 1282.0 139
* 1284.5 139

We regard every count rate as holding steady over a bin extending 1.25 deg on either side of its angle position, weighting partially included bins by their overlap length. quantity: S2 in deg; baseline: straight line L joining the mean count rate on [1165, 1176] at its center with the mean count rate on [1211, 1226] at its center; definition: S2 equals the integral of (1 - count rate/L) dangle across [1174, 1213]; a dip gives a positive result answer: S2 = 0.9 deg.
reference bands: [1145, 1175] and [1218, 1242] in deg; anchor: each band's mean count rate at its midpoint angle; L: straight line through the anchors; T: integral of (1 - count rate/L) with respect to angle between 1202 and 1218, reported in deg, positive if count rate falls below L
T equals 0.68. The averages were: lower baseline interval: 154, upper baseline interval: 149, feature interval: 144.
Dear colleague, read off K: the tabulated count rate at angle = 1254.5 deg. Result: 134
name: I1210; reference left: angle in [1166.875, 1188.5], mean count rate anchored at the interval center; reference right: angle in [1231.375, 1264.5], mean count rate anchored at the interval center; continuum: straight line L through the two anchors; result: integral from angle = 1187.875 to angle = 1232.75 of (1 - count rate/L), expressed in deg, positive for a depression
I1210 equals 0.59 deg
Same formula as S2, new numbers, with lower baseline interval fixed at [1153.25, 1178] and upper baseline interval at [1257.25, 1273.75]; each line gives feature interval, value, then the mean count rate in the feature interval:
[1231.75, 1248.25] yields -0.22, 143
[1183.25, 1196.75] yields -0.08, 151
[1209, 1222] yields -0.12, 147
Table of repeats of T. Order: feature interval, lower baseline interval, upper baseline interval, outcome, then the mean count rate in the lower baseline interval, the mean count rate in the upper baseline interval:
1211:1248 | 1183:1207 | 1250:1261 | -1.7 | 146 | 135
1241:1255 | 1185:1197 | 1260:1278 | 0.3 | 149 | 137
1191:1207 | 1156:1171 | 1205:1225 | 0.8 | 153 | 148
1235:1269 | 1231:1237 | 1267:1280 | 1.4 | 149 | 138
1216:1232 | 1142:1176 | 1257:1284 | -0.7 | 155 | 137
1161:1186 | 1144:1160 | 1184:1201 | -0.8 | 154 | 147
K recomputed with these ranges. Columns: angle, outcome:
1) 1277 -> 140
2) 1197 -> 142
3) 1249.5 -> 139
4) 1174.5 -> 167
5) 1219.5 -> 149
